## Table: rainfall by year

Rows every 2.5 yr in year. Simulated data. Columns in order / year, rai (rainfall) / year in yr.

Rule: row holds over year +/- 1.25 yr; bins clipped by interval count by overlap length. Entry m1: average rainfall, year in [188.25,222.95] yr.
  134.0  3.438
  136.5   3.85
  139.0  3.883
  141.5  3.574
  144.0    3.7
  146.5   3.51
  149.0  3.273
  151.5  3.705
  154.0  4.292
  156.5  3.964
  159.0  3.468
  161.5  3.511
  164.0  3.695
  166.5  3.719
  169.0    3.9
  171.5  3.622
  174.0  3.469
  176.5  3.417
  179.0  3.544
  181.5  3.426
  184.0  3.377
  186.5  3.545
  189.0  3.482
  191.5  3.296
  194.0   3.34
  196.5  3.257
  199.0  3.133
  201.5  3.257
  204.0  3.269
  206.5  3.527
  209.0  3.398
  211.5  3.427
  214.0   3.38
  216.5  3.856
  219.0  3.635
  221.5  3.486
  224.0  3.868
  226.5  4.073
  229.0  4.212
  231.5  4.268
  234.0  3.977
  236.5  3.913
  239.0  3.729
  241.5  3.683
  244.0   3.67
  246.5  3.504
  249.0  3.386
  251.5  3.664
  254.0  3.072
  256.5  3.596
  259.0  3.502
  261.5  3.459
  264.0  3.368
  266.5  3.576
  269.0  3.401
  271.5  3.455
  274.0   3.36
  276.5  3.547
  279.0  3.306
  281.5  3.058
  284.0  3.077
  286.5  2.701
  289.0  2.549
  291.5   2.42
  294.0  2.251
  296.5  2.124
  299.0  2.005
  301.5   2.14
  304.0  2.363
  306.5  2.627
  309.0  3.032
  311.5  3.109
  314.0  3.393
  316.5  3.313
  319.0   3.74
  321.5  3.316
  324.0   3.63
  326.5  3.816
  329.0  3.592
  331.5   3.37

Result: 3.41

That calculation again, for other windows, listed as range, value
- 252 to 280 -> 3.43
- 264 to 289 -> 3.24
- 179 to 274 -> 3.55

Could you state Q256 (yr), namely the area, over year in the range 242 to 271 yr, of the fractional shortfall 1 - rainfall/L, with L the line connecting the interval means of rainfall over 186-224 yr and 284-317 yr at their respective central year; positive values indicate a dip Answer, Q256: -4.7 yr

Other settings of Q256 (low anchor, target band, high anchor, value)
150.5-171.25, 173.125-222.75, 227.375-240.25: 6.03 yr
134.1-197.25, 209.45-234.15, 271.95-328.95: -3.46 yr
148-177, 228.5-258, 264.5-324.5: -4.15 yr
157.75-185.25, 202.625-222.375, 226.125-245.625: 1.55 yr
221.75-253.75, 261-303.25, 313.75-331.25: 8.70 yr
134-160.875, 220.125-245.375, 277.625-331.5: -4.56 yr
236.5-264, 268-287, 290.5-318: -1.09 yr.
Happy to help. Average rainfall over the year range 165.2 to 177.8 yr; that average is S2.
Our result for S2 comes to 3.63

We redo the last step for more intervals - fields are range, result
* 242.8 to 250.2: 3.52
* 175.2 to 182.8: 3.46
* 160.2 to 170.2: 3.7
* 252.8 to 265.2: 3.4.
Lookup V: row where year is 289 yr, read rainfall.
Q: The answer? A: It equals 2.549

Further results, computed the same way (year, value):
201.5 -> 3.257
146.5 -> 3.51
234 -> 3.977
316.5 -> 3.313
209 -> 3.398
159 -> 3.468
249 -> 3.386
